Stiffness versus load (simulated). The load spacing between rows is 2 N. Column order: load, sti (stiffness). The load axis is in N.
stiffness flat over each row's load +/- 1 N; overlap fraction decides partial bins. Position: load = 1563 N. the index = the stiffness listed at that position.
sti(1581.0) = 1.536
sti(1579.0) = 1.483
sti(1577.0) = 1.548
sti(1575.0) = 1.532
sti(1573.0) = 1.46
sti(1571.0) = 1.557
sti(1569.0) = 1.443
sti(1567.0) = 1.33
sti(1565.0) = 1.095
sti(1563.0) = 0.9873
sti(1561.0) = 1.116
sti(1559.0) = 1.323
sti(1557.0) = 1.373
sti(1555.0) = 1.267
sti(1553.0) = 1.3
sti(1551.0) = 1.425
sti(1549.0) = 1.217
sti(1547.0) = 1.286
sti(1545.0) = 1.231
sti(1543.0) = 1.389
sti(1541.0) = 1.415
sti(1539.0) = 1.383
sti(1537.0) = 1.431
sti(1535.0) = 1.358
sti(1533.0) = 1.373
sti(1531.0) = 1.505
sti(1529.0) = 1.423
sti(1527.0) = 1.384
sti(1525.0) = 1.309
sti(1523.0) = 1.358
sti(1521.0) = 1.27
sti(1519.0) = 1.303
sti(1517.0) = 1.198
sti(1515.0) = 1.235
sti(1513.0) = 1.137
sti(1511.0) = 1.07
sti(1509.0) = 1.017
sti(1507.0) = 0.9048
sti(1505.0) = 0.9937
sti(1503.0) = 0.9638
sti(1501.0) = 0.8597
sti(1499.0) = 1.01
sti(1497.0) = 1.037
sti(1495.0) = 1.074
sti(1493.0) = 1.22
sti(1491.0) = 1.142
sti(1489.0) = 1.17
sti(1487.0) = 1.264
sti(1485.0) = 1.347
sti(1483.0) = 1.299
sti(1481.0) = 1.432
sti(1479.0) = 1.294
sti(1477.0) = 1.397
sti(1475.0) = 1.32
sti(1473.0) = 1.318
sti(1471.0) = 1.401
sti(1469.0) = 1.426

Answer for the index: 0.9873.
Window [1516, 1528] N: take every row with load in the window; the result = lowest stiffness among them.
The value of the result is 1.198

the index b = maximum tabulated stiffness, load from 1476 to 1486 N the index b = 1.432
